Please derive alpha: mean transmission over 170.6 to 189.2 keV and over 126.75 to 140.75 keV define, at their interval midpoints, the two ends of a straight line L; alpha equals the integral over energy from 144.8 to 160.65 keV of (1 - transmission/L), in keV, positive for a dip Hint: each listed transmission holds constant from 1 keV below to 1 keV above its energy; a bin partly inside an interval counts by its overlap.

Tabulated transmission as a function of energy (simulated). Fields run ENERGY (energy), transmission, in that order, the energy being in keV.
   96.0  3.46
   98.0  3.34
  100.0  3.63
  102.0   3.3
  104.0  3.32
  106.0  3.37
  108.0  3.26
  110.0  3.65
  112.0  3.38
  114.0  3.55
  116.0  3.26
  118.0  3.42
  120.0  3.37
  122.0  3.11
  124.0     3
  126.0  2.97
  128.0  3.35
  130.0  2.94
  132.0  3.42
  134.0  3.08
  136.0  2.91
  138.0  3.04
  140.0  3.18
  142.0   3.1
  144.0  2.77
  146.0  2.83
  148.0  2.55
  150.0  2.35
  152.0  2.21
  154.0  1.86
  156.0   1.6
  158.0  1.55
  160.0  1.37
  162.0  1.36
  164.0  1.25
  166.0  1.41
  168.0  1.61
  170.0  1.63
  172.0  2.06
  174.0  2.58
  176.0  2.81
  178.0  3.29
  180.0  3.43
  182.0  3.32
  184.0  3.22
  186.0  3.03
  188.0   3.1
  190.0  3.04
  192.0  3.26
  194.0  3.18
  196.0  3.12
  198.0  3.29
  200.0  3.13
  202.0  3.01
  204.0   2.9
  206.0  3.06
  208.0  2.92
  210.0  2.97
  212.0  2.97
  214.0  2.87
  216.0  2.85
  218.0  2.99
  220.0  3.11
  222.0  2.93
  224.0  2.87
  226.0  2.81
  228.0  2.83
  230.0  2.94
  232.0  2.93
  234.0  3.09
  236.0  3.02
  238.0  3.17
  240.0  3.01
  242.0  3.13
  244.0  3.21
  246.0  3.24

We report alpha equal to 5.2 keV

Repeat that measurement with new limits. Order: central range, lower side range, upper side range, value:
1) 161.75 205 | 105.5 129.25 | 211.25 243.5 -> 5.46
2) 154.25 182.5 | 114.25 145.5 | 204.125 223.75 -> 9.12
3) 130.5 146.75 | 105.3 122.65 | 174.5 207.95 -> 1.27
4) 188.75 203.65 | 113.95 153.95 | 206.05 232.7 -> -0.98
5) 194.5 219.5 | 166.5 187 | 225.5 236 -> -1.75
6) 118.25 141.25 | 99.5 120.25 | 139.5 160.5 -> -2.26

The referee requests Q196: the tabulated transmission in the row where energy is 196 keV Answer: 3.12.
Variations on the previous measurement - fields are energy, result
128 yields 3.35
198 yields 3.29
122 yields 3.11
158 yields 1.55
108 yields 3.26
